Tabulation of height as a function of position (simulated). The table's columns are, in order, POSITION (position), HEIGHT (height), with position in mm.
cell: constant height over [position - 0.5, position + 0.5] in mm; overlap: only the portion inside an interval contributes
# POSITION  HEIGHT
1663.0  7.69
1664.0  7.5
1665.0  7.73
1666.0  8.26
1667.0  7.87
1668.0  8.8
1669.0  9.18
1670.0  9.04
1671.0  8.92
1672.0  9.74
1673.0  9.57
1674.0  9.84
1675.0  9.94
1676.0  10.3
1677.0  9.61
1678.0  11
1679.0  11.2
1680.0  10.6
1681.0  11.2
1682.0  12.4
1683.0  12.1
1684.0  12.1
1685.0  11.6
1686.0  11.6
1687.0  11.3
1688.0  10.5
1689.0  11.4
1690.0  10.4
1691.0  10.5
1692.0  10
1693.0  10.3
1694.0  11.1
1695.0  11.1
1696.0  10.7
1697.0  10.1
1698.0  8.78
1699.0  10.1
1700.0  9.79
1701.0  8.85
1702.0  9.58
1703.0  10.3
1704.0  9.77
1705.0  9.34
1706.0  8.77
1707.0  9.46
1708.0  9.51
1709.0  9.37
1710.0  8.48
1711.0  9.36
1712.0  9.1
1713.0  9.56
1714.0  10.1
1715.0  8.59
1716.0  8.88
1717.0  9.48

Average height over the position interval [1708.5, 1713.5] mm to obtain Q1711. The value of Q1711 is 9.17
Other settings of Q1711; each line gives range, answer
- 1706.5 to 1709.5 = 9.45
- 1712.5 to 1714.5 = 9.83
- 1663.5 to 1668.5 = 8.03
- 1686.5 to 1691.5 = 10.8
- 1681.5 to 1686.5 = 12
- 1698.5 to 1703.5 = 9.72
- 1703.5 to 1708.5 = 9.37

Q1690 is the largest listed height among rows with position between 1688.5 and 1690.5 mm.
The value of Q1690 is 11.4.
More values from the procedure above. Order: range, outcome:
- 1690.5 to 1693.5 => 10.5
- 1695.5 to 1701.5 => 10.7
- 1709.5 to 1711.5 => 9.36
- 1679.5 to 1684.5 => 12.4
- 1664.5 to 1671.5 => 9.18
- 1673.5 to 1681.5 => 11.2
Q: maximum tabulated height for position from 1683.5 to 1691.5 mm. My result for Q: 12.1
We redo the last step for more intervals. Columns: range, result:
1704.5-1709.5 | 9.51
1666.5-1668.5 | 8.8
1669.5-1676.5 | 10.3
